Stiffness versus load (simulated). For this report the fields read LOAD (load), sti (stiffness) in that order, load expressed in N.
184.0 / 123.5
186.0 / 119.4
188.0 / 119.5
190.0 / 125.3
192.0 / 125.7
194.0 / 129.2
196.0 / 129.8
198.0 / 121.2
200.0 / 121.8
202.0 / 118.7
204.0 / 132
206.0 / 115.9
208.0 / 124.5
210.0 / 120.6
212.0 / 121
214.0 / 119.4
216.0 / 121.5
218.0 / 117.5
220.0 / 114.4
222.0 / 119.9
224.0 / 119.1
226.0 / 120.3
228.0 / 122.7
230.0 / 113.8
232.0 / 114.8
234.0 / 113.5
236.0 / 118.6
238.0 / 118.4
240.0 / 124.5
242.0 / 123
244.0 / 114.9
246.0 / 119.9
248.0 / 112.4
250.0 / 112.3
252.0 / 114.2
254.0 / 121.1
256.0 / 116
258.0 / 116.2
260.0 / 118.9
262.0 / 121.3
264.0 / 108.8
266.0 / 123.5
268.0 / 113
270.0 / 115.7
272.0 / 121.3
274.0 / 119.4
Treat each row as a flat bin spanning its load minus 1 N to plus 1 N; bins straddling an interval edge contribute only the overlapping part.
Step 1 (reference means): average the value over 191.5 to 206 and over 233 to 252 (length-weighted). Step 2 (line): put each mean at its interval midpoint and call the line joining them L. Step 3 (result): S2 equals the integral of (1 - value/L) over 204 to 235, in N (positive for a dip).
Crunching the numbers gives 0.58 N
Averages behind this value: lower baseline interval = 125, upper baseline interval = 117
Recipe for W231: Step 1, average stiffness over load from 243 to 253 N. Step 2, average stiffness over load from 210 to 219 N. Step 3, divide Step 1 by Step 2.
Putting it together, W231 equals 1.0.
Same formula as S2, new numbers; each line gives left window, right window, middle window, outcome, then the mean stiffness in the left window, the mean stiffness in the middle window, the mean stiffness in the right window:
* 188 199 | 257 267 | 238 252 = 0.2 N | 126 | 118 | 118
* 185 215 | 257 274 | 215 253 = 0.8 N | 123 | 118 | 117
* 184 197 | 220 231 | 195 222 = 0.1 N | 125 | 121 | 119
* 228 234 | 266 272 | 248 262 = 0.0 N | 116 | 117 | 117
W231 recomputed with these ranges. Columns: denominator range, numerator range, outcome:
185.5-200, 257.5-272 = 0.94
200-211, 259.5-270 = 0.96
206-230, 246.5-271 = 0.97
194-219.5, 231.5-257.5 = 0.96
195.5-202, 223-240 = 0.96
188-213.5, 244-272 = 0.94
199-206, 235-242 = 0.98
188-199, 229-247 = 0.94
